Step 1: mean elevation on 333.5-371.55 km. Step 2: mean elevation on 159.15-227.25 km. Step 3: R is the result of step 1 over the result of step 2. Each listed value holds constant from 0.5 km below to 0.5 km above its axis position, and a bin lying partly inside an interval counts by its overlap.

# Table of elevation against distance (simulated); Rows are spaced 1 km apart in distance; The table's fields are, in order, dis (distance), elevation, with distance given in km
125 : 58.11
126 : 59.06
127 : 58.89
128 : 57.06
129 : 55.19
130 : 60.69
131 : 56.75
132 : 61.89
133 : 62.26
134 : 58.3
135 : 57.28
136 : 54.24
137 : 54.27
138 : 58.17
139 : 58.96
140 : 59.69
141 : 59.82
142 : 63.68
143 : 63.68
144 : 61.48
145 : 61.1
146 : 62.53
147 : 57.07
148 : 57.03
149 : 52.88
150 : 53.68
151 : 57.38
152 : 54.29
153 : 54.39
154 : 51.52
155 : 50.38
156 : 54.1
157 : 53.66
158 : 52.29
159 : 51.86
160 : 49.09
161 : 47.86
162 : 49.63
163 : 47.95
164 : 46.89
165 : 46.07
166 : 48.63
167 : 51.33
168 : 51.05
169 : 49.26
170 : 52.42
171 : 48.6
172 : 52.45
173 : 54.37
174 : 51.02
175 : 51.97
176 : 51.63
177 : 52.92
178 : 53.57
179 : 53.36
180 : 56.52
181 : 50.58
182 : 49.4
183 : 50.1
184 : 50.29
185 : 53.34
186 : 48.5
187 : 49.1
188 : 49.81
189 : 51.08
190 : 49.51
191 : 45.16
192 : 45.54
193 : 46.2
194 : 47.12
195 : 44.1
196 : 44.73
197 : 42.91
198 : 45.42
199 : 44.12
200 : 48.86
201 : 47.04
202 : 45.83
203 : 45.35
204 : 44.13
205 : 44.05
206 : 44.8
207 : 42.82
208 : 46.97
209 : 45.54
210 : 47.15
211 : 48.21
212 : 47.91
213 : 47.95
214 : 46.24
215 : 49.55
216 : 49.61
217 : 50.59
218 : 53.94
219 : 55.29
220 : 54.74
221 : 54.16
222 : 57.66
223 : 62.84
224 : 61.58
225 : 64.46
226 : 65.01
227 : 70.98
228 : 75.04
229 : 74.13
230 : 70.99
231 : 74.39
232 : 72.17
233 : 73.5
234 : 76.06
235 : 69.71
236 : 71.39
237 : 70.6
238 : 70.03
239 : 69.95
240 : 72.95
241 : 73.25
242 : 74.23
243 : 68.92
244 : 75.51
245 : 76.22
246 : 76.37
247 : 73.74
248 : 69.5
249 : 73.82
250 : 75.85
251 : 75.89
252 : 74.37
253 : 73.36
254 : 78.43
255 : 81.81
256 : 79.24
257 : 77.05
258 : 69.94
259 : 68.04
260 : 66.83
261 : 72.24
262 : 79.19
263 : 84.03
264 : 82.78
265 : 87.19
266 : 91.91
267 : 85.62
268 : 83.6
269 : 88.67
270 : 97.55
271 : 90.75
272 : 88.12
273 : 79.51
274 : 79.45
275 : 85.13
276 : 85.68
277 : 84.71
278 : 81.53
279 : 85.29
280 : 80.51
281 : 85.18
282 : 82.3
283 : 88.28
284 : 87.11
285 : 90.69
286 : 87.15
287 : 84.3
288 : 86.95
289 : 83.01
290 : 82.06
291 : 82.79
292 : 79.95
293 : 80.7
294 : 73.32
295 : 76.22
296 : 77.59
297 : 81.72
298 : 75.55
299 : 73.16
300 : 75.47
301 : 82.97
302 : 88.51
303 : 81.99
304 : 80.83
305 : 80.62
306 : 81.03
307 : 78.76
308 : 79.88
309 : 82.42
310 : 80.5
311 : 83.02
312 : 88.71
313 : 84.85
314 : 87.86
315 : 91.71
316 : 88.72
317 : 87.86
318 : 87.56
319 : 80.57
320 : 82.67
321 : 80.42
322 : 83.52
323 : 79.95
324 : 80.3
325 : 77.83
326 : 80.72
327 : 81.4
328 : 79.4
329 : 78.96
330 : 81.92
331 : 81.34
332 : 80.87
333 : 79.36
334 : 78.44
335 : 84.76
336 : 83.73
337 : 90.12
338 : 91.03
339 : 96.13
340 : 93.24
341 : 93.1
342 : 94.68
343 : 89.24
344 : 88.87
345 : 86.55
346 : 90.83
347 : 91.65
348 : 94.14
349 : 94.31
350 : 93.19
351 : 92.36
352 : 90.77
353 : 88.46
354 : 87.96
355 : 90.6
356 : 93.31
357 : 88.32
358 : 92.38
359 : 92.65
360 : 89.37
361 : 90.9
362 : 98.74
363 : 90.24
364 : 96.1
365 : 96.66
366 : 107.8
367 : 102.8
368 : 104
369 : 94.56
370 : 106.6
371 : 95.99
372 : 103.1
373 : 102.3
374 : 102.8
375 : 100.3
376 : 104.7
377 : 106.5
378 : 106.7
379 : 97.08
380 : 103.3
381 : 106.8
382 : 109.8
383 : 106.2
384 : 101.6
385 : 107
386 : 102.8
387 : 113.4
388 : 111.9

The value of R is 1.85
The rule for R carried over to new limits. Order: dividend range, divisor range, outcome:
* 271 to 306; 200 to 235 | 1.46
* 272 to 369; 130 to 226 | 1.65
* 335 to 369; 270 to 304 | 1.12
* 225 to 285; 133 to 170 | 1.43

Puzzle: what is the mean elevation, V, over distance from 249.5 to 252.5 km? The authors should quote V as 75.4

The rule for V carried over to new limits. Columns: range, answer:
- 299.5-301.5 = 79.2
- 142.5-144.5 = 62.6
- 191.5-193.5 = 45.9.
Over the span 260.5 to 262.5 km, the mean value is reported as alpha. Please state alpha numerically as 75.7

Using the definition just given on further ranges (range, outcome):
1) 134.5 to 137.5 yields 55.3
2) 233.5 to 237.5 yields 71.9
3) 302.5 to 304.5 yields 81.4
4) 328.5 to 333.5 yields 80.5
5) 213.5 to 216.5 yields 48.5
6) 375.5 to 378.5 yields 106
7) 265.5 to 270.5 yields 89.5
